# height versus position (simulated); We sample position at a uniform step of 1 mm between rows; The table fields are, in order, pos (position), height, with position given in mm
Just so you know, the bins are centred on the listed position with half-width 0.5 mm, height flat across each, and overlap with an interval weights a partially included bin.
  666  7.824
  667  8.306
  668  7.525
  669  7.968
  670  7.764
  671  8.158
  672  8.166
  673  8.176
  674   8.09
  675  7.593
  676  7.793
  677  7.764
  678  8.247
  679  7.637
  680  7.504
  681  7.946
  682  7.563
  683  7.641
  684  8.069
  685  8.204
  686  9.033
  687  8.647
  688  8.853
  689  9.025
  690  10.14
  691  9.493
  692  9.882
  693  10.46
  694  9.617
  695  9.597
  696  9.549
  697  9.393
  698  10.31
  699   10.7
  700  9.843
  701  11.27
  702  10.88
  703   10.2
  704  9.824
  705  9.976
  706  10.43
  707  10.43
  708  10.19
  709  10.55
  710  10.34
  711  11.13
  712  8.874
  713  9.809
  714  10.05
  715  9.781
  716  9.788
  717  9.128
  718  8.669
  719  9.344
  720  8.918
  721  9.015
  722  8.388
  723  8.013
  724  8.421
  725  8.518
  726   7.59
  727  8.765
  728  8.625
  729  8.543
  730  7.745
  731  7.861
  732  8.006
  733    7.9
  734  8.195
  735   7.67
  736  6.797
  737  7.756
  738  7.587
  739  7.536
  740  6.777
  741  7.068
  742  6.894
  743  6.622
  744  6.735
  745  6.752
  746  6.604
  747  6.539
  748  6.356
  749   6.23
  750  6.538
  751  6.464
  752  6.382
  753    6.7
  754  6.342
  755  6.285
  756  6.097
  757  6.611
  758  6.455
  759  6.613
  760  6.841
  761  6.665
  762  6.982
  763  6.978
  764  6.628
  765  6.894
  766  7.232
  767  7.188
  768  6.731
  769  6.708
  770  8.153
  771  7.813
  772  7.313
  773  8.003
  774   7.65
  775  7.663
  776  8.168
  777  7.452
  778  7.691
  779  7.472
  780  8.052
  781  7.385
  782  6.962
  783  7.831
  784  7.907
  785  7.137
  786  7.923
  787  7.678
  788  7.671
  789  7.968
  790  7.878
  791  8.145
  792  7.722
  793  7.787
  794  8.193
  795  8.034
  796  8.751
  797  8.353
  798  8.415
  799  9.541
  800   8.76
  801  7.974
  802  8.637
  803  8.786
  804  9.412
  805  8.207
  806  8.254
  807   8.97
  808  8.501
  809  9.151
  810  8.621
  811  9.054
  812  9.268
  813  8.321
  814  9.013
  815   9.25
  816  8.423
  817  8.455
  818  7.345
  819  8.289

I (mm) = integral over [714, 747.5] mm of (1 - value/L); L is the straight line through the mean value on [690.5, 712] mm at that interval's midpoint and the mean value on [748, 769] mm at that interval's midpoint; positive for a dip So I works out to 1.5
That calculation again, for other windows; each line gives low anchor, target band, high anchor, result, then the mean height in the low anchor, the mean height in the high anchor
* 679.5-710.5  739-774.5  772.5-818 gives 7.7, 9.53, 8.22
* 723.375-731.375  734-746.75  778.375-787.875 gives 1.6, 8.26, 7.6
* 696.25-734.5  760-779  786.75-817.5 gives 3.2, 9.35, 8.5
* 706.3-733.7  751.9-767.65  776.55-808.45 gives 3.4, 9.06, 8.11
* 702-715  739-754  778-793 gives 3.9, 10.2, 7.7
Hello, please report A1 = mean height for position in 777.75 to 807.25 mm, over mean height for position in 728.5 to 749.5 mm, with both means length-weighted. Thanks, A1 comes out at 1.1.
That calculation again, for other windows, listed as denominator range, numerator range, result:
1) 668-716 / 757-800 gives 0.83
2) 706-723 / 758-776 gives 0.75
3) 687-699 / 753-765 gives 0.68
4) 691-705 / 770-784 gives 0.76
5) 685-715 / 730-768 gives 0.70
